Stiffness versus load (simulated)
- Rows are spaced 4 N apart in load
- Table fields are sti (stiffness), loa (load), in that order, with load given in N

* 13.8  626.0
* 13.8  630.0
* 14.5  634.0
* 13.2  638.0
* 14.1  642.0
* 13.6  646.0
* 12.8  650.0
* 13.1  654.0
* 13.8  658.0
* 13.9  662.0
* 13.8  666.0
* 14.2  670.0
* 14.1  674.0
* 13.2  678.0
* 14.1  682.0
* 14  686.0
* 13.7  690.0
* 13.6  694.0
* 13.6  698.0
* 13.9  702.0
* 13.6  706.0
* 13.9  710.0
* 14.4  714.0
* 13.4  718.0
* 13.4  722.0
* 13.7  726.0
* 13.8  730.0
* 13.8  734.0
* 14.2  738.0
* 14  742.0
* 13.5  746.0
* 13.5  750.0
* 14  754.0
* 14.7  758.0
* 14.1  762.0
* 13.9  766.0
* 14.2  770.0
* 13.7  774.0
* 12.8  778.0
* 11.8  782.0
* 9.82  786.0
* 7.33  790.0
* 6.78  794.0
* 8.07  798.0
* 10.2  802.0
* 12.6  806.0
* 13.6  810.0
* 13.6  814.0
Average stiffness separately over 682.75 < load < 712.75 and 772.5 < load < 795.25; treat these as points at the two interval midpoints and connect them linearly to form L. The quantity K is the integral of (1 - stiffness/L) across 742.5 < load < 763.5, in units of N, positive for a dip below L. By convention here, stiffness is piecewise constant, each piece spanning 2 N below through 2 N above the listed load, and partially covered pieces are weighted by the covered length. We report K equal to -4.23 N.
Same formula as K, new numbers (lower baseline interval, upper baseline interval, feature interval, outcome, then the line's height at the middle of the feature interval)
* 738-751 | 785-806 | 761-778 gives -3.8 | 11.3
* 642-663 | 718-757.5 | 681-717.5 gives -0.5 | 13.6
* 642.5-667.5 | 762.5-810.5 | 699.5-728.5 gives -2.9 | 12.5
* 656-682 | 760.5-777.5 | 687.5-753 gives 0.5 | 13.9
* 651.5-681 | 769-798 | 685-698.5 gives -0.7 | 13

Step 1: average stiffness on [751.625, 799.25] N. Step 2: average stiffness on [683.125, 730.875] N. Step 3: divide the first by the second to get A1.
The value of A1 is 0.86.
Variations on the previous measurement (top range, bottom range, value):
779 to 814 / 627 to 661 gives 0.76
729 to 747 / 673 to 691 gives 1.01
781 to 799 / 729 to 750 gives 0.62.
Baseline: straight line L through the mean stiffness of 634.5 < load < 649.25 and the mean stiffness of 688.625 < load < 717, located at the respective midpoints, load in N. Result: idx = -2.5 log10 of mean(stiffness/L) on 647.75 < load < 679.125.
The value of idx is 0.01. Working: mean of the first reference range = 13.7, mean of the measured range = 13.6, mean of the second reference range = 13.8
